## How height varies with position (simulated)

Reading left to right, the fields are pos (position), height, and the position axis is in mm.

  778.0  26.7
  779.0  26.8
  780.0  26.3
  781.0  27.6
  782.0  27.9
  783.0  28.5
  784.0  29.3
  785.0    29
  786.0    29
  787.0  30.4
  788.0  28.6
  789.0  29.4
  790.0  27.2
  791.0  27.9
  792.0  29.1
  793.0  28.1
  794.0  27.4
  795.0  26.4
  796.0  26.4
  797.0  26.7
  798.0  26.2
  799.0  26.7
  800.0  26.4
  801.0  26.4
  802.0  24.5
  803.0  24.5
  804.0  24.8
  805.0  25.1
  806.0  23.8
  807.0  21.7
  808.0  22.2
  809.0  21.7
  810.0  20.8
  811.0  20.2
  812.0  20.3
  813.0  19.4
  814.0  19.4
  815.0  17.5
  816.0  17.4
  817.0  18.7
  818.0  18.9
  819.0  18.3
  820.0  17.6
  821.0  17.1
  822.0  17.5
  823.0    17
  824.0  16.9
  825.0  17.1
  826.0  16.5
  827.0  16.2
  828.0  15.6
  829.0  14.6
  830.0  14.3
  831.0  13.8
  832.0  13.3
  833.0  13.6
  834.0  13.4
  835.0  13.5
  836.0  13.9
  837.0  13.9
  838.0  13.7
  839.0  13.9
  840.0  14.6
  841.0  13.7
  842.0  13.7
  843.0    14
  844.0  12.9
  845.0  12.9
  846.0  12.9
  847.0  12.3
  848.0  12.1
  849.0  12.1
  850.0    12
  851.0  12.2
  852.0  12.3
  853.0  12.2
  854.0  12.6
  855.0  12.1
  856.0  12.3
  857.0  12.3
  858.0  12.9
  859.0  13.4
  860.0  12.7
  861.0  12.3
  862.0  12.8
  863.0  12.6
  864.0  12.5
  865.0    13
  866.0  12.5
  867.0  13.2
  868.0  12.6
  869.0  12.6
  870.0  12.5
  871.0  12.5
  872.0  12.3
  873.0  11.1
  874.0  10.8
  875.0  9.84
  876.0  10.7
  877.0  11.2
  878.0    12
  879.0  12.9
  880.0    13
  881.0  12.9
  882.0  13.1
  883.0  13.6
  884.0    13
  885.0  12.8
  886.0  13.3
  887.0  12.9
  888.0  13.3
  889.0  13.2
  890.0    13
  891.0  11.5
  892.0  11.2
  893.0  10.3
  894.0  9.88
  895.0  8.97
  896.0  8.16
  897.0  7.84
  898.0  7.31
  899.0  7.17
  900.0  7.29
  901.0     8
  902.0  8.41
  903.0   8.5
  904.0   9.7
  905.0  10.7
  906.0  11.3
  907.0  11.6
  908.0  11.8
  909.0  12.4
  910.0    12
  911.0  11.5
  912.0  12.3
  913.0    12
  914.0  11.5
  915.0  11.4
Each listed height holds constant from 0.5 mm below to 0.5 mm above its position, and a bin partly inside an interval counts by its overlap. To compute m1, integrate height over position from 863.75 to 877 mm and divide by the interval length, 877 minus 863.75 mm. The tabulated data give 12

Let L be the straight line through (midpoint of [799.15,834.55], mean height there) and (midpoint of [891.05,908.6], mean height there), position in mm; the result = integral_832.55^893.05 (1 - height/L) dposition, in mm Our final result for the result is 3.6 mm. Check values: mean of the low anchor 19.1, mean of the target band 12.7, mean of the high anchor 9.38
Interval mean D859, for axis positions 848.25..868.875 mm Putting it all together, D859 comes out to 12.5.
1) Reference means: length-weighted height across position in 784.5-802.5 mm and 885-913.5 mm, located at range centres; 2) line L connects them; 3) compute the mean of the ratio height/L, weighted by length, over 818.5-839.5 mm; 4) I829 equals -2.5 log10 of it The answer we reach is 0.39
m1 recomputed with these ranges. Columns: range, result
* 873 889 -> 12.3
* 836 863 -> 12.9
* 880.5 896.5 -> 11.9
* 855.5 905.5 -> 11.5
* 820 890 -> 13.3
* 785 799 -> 27.9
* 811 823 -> 18.4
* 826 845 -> 14.1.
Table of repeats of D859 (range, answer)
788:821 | 23.5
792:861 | 17.6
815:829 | 17.2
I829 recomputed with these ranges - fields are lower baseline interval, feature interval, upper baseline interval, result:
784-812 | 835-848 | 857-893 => 0.33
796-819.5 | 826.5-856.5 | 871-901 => 0.29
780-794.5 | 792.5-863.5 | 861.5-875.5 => 0.19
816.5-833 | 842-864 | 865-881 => 0.10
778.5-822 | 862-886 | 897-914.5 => 0.16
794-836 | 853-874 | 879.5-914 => 0.17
